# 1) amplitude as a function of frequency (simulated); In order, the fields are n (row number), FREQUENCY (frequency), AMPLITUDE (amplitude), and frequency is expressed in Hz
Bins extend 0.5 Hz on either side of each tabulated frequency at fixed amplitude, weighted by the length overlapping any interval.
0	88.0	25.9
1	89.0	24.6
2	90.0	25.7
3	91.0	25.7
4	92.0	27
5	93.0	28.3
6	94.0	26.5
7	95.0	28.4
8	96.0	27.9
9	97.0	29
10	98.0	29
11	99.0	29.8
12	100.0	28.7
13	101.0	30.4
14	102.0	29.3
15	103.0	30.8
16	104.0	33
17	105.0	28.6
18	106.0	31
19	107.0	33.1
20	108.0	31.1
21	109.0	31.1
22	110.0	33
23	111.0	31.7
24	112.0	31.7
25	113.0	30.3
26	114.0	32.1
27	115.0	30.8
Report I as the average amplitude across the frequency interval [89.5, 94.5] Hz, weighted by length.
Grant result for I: 26.6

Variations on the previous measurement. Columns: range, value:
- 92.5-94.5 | 27.4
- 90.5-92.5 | 26.4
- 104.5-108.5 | 30.9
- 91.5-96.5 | 27.6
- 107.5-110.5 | 31.7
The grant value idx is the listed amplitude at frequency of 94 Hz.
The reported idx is 26.5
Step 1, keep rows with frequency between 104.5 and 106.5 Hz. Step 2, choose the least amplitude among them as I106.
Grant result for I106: 28.6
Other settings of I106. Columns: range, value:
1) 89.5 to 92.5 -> 25.7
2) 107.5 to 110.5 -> 31.1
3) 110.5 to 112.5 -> 31.7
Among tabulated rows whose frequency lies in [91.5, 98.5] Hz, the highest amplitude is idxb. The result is 29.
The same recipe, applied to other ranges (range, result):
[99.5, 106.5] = 33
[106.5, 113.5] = 33.1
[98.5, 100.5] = 29.8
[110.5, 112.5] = 31.7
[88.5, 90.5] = 25.7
